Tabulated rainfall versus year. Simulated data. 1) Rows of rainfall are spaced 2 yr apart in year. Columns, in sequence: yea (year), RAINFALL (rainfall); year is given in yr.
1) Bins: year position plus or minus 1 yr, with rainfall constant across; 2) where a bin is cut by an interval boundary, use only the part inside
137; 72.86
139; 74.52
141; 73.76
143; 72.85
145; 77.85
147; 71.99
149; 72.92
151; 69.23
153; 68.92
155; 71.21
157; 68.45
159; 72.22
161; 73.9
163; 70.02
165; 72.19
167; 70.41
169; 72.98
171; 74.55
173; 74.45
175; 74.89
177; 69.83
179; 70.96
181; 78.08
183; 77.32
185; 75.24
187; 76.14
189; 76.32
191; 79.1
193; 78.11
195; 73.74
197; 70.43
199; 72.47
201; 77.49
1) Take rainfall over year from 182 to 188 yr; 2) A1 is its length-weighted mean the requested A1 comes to 76.2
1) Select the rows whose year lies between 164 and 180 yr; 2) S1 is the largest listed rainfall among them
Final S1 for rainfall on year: 74.89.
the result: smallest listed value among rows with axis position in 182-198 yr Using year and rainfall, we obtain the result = 70.43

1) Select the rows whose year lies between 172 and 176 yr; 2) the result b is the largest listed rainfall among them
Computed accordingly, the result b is 74.89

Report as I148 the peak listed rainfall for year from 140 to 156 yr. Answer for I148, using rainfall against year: 77.85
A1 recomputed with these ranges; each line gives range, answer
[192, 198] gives 74.1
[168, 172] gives 73.8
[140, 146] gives 74.8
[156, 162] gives 71.5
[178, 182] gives 74.5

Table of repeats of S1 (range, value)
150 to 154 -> 69.23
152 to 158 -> 71.21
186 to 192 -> 79.1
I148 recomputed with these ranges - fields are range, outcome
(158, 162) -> 73.9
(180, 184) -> 78.08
